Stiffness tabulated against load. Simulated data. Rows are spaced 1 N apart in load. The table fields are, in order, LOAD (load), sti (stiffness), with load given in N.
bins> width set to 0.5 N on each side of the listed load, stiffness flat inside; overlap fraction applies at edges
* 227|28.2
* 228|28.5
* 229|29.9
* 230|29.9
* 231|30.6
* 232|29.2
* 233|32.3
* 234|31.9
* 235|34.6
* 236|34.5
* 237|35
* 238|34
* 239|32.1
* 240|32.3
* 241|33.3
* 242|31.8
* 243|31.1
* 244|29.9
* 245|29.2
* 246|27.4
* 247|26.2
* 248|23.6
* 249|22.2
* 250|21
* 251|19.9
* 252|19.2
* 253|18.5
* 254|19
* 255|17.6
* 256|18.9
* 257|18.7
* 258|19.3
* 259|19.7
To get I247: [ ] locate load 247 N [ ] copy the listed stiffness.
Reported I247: 26.2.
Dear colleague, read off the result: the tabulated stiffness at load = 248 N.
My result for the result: 23.6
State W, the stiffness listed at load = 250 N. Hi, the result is 21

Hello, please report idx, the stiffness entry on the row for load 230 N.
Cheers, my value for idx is 29.9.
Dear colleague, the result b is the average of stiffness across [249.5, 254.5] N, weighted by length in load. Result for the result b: 19.5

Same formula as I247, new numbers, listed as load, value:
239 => 32.1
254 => 19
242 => 31.8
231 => 30.6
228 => 28.5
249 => 22.2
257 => 18.7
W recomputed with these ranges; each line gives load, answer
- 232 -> 29.2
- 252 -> 19.2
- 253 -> 18.5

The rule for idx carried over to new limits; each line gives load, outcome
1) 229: 29.9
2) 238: 34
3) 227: 28.2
